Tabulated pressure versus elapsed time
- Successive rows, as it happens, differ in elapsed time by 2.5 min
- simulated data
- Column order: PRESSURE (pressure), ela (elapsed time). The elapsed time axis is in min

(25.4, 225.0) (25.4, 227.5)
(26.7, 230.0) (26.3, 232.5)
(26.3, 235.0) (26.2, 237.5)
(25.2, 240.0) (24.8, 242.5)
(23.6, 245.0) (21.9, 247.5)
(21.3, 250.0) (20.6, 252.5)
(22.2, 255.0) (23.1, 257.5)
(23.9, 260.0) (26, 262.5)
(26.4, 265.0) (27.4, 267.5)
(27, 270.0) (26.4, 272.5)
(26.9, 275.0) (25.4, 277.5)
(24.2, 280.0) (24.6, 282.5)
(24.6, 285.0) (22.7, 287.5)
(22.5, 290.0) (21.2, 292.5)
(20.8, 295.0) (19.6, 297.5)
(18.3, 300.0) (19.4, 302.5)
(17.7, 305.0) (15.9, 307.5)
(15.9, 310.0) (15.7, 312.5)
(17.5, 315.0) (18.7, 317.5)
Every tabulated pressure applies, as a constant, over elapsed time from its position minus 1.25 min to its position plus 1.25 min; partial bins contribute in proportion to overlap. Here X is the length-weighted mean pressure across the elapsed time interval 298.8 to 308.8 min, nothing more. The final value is 17.8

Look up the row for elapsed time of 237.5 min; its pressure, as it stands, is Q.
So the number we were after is 26.2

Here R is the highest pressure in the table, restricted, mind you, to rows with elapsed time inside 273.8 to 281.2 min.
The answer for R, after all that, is 26.9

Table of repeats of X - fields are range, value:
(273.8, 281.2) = 25.5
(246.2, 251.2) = 21.6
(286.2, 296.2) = 21.8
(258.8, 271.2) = 26.1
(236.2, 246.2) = 25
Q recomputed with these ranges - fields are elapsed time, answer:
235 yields 26.3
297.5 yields 19.6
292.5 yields 21.2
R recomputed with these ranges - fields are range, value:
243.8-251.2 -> 23.6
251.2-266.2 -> 26.4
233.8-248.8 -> 26.3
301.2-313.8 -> 19.4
